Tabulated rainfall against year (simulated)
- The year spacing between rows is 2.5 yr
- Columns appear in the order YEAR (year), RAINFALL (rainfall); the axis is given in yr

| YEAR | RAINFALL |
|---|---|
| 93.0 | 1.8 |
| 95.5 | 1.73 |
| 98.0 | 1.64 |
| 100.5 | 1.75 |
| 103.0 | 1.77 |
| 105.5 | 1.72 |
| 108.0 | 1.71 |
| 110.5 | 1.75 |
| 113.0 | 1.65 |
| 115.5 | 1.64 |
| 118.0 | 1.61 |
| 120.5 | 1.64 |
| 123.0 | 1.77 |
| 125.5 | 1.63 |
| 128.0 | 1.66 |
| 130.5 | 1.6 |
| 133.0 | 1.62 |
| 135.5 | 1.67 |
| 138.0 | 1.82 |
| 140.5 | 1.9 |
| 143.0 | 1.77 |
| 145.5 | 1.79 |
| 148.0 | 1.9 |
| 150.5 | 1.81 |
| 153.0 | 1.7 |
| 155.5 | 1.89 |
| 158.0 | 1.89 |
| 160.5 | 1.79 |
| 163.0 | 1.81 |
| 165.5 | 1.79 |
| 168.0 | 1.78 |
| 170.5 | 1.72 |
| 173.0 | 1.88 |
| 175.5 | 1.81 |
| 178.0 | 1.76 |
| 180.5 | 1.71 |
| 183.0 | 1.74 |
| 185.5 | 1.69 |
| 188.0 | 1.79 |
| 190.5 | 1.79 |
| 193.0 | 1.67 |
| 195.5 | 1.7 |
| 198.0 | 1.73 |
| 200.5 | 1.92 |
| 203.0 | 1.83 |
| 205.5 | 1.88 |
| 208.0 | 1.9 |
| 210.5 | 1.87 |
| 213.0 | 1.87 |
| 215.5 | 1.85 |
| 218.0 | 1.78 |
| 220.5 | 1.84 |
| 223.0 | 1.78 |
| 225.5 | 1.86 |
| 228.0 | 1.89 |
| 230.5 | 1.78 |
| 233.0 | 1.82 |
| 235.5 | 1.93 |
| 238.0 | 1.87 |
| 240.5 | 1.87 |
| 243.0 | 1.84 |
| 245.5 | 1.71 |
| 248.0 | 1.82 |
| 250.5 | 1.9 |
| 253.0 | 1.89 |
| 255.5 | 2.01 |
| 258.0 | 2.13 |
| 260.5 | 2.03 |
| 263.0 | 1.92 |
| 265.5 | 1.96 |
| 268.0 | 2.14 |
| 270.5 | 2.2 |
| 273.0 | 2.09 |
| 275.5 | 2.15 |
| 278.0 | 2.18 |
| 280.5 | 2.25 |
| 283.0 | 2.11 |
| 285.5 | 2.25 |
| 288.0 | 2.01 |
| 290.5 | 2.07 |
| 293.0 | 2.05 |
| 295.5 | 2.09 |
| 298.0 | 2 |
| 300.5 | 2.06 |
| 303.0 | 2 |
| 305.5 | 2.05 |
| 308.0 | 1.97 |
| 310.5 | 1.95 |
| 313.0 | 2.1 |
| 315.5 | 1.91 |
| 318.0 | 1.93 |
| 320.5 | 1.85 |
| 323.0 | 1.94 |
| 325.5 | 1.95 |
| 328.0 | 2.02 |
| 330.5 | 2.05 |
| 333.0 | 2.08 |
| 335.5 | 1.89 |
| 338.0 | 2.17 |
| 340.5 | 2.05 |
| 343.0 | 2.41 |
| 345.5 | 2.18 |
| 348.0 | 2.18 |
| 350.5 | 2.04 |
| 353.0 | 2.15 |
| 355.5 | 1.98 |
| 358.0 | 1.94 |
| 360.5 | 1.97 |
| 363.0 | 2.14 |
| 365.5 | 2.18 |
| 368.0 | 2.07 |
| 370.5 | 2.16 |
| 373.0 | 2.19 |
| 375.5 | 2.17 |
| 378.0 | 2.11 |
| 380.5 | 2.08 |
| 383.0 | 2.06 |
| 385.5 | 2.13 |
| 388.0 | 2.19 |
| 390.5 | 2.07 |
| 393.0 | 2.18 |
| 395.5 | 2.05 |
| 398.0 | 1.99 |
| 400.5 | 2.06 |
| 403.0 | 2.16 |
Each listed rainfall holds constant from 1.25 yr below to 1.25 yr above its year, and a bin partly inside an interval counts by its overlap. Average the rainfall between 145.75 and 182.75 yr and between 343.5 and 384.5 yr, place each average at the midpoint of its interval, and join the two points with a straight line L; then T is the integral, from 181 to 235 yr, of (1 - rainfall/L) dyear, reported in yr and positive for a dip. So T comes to 1.70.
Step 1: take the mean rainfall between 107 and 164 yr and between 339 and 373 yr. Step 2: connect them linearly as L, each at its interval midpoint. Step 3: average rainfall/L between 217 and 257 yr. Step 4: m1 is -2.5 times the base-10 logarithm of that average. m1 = 0.04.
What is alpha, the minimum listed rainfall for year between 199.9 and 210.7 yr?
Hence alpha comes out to 1.83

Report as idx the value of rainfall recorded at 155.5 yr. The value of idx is 1.89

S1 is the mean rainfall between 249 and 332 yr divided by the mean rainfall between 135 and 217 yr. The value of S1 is 1.13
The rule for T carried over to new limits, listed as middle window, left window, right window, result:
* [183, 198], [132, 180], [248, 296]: 1.2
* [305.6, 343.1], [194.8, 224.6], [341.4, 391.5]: 0.7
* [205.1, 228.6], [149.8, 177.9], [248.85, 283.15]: 1.1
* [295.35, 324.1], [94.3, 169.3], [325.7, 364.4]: 0.6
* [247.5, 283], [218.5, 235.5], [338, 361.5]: -2.5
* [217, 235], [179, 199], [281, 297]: 0.4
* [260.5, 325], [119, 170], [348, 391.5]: -2.1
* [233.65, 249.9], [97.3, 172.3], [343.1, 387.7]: 0.6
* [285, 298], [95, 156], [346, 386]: -0.6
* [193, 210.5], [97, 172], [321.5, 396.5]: 0.3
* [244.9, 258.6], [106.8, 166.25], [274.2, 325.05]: 0.3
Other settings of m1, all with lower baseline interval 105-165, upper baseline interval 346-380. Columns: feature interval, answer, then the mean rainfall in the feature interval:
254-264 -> -0.05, 2.02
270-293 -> -0.09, 2.14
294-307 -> -0.02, 2.04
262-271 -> -0.05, 2.05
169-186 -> 0.03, 1.76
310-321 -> 0.04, 1.95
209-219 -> 0.01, 1.85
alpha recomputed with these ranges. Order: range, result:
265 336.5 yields 1.85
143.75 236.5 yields 1.67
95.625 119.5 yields 1.61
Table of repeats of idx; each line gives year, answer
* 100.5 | 1.75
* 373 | 2.19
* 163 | 1.81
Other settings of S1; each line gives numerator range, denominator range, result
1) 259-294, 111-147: 1.24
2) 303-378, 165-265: 1.12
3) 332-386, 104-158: 1.22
